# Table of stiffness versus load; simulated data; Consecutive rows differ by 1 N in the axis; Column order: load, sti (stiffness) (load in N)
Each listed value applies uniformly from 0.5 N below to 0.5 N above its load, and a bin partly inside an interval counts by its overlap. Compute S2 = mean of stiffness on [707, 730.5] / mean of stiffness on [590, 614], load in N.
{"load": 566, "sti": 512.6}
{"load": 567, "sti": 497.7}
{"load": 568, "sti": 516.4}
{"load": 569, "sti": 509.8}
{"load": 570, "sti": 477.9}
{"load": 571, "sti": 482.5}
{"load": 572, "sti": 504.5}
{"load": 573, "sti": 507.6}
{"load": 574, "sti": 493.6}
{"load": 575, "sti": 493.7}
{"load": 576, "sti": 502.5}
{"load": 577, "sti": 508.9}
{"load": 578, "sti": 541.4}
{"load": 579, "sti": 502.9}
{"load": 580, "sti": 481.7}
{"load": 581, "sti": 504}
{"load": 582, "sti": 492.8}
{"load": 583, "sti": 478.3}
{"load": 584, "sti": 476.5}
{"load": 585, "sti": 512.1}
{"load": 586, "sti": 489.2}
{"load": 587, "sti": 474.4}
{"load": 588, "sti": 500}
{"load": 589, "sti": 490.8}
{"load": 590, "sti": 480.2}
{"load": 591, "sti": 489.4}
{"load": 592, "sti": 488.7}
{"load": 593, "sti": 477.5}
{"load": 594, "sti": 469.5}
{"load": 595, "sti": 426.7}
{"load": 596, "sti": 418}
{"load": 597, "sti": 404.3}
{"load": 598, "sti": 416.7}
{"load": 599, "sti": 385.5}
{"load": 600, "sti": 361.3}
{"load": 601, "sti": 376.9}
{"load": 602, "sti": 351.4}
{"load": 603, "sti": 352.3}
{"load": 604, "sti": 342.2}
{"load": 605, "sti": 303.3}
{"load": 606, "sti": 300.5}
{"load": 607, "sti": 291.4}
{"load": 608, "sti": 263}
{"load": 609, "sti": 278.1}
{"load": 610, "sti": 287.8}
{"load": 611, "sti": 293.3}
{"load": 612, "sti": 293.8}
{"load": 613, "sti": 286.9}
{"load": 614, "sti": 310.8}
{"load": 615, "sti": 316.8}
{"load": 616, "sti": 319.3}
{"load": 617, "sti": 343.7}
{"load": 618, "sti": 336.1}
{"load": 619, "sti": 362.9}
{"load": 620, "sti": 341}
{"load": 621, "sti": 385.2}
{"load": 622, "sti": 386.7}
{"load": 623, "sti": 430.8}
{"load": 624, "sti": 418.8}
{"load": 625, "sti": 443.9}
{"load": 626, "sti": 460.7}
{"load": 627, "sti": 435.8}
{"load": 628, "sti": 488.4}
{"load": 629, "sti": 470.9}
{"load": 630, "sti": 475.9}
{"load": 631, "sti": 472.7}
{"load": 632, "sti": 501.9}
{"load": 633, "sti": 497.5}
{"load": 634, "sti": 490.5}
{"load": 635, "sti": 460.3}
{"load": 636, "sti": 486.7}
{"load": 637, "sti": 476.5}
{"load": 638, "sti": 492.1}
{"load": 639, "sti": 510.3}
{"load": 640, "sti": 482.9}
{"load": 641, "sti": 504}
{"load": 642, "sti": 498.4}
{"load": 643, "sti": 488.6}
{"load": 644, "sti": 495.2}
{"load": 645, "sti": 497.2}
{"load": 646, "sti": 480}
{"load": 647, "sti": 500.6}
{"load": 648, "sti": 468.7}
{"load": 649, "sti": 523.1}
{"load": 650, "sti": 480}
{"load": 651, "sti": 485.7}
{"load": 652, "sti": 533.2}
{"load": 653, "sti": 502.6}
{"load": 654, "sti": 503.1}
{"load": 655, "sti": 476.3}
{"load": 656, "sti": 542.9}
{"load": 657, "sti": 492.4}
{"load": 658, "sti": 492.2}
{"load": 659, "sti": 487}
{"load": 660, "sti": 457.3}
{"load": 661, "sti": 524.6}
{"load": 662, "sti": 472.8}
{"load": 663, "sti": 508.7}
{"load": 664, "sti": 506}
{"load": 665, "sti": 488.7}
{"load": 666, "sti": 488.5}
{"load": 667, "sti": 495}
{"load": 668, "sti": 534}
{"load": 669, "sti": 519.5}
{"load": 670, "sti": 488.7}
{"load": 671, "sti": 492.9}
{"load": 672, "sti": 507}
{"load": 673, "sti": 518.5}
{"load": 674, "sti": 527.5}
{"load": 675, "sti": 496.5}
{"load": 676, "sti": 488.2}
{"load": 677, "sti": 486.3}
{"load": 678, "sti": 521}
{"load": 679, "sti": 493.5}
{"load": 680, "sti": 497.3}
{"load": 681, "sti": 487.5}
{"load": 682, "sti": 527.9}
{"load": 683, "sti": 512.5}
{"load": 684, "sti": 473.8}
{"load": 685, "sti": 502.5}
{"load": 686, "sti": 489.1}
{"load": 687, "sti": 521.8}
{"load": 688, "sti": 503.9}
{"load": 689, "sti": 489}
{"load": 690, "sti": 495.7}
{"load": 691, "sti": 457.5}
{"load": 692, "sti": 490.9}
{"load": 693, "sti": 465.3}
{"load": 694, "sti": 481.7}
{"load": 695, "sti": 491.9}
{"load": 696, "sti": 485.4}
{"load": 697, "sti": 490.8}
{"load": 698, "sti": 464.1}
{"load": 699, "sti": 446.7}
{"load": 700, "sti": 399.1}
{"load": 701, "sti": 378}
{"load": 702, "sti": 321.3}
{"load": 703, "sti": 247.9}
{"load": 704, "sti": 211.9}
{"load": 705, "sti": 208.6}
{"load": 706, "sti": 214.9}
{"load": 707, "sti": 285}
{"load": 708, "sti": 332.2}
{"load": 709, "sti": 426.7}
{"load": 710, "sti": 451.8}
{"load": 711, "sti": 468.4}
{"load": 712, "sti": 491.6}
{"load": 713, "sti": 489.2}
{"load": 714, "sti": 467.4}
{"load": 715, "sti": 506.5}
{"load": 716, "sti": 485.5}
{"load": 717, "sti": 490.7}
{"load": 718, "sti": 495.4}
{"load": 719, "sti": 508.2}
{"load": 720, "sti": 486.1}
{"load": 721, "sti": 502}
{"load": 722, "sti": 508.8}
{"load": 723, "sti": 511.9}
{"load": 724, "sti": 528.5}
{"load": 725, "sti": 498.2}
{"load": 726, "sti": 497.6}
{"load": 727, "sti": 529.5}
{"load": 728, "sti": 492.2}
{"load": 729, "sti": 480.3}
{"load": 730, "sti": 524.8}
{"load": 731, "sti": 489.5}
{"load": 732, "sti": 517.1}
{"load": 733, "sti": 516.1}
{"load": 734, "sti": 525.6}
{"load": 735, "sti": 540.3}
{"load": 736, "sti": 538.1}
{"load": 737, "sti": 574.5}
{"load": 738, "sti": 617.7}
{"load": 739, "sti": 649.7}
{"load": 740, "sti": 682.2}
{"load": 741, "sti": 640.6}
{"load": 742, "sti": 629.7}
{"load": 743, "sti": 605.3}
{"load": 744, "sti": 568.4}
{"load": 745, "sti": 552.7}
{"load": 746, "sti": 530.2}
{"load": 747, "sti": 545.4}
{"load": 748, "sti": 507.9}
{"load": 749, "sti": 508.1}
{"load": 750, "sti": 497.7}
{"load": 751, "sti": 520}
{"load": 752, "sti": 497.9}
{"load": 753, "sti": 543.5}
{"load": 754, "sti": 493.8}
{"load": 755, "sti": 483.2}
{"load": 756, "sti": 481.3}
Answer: 1.32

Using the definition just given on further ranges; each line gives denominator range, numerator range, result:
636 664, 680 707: 0.87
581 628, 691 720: 1.06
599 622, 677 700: 1.50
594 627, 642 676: 1.40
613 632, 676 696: 1.24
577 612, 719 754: 1.29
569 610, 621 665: 1.10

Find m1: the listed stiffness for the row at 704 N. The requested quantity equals 211.9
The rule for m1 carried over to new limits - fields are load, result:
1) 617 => 343.7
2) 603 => 352.3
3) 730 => 524.8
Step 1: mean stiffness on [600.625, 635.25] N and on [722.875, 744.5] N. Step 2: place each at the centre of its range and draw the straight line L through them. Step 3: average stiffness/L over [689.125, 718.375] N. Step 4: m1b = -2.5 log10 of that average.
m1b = 0.206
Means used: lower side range 376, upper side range 553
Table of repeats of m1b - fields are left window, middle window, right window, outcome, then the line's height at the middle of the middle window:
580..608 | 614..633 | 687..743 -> 0.07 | 438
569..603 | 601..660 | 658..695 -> 0.14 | 482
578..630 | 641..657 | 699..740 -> -0.17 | 427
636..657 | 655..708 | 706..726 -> 0.04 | 480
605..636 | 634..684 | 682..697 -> -0.13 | 443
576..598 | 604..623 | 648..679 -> 0.46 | 487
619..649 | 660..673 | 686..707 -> -0.15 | 438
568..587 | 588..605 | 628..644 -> 0.18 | 494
